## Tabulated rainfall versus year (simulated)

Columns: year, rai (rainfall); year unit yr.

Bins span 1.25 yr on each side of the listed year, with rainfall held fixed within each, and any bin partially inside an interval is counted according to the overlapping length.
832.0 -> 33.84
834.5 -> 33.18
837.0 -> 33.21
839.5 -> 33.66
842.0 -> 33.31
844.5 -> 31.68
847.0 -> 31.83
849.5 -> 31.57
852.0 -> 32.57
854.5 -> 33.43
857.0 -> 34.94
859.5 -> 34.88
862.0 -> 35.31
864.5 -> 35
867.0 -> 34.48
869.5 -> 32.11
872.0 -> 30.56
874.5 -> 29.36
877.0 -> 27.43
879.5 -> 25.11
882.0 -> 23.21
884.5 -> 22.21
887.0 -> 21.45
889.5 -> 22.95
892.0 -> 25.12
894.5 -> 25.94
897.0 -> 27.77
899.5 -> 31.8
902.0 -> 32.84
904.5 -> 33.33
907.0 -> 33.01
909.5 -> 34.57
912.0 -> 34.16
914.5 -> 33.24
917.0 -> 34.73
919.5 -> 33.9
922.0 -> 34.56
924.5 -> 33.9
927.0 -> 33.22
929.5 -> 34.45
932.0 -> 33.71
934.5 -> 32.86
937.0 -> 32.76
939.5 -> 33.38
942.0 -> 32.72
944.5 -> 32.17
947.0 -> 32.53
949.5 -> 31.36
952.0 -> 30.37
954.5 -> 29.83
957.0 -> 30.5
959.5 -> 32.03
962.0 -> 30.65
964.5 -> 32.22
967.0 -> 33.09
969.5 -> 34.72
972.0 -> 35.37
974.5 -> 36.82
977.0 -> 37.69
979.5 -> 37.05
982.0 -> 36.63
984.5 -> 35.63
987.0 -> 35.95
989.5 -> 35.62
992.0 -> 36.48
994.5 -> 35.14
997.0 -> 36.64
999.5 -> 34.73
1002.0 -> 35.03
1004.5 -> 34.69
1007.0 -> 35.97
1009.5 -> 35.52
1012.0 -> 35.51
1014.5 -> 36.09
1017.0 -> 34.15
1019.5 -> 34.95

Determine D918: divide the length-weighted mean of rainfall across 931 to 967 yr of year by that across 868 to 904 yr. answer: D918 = 1.18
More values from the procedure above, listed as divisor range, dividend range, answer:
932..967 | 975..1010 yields 1.13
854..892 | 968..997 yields 1.23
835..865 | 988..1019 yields 1.06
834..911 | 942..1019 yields 1.12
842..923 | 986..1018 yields 1.15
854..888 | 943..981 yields 1.11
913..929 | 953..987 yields 1.00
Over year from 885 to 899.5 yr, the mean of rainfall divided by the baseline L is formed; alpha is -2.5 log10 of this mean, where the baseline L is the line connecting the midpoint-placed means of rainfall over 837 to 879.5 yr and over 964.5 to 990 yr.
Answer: 0.31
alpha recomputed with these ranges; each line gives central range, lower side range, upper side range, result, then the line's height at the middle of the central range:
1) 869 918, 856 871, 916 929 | 0.18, 34.2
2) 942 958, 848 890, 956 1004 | 0.08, 33.5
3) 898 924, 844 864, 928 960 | -0.03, 32.7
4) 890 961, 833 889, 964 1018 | 0.04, 33.2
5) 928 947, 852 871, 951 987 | 0.03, 33.9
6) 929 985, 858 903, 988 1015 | -0.01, 33.1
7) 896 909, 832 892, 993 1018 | 0.00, 31.9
